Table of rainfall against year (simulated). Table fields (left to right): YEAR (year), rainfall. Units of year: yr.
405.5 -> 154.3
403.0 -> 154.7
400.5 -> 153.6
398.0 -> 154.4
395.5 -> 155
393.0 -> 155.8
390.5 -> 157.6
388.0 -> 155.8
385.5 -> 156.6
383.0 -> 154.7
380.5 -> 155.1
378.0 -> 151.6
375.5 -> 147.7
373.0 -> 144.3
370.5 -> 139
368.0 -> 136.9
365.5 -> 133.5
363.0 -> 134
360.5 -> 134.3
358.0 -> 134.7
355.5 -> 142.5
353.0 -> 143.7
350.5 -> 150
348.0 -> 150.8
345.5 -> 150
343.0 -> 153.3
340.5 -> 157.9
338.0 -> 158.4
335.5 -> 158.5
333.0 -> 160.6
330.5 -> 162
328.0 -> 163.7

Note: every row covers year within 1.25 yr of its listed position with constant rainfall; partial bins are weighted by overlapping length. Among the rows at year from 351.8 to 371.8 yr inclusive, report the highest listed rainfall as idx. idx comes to 143.7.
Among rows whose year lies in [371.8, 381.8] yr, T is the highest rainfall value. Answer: 155.1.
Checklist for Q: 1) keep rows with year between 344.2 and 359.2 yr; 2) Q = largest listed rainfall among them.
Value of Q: 150.8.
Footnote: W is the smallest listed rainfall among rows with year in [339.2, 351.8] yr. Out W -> 150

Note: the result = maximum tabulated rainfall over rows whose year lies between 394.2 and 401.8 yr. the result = 155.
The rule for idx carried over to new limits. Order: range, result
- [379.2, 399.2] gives 157.6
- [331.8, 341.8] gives 160.6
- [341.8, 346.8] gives 153.3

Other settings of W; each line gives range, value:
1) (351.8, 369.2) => 133.5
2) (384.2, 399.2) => 154.4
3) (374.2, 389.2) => 147.7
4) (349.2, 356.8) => 142.5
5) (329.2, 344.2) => 153.3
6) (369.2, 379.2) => 139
